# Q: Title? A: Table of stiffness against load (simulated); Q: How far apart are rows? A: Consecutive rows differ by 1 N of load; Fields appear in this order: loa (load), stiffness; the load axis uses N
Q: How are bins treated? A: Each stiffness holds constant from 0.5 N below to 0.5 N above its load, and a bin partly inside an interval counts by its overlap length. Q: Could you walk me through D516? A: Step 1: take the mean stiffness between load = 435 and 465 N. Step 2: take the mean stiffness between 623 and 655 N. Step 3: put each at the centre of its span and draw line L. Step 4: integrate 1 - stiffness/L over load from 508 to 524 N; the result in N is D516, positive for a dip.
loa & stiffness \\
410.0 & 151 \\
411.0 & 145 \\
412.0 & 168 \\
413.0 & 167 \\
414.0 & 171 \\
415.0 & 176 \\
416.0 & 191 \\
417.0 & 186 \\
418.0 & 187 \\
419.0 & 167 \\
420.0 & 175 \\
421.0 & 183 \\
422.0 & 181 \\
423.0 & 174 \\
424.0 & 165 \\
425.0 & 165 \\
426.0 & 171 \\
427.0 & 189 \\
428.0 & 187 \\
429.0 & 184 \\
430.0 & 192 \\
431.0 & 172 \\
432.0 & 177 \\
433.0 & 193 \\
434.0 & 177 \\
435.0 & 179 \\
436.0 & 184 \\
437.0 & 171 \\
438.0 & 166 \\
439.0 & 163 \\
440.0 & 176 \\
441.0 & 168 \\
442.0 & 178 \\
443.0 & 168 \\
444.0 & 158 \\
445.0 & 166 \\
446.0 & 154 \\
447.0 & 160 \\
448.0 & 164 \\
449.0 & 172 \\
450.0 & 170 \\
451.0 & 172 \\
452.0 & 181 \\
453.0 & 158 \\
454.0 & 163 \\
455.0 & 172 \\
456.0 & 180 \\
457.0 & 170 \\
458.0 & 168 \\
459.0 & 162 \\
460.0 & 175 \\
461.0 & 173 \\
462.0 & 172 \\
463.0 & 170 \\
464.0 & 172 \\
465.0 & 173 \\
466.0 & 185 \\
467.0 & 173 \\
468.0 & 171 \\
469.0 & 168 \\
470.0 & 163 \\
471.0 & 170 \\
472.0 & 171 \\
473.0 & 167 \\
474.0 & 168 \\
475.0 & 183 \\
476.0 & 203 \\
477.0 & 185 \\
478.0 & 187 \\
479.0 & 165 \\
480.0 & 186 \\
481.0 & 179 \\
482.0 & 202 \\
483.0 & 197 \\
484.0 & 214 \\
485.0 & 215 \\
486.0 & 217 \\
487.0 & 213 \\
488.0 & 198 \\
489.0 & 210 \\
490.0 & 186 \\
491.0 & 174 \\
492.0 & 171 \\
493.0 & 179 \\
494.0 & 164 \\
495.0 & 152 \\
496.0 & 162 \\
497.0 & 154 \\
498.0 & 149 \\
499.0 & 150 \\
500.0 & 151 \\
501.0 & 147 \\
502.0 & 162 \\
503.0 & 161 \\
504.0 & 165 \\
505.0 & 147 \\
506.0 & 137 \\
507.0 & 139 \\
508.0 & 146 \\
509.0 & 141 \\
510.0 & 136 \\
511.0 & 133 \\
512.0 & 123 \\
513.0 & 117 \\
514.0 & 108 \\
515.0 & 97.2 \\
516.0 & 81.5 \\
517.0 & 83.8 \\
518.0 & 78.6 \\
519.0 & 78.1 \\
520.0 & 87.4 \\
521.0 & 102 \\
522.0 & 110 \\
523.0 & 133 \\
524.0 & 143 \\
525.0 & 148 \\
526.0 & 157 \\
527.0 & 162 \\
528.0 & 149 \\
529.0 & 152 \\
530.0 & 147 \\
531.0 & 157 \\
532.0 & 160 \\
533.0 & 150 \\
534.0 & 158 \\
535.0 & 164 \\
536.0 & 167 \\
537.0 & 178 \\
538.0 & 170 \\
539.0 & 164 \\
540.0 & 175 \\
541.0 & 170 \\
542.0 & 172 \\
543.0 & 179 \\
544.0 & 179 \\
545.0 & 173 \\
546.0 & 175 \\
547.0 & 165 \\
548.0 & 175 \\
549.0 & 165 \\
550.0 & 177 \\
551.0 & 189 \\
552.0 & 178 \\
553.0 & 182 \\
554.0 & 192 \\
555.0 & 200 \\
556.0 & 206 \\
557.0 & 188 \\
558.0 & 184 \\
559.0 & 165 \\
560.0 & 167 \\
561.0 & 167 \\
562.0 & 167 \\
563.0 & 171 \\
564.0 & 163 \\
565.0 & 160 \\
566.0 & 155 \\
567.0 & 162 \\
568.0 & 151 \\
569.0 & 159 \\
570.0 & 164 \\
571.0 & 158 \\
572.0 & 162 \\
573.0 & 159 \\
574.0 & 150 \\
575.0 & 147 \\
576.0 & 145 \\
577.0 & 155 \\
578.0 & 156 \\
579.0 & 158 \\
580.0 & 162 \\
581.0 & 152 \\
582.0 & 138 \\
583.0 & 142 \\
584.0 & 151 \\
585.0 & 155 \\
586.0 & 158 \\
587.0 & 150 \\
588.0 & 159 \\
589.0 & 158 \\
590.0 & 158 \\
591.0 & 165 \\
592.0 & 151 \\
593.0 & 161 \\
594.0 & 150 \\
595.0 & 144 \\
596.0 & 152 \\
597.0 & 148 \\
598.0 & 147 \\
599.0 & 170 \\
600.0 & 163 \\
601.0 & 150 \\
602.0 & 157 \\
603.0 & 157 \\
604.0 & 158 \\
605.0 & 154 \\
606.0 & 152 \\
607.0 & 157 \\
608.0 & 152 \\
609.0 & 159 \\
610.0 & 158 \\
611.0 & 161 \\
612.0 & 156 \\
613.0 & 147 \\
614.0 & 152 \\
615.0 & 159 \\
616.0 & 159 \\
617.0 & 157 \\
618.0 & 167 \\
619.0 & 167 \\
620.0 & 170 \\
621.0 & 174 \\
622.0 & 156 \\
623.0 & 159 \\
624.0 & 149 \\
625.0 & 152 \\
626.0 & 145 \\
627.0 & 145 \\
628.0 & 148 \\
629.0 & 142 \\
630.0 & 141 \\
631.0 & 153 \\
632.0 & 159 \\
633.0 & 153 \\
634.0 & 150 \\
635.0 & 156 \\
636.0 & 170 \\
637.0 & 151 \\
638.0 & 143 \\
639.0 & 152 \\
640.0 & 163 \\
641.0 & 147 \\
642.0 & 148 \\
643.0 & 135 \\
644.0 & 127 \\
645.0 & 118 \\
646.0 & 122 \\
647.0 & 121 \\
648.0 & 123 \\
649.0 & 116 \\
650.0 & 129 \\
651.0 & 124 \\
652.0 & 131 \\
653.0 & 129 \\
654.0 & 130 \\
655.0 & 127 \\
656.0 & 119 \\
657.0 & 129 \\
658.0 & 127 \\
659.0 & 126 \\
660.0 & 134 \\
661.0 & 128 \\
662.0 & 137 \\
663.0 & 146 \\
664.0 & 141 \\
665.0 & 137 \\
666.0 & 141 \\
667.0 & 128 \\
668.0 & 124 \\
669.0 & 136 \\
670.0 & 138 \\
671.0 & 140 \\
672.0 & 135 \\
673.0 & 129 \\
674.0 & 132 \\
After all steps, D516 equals 5.0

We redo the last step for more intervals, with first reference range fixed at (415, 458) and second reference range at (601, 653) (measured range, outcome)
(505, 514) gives 1.70 N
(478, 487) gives -1.57 N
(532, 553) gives -1.47 N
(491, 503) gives 0.50 N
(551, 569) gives -1.86 N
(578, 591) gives 0.04 N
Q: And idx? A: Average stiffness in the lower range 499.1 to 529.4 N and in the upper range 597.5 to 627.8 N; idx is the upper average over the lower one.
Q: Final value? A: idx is 1.2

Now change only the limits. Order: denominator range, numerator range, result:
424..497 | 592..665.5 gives 0.83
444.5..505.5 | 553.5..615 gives 0.92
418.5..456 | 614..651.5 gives 0.85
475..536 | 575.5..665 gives 0.96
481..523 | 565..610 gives 1.03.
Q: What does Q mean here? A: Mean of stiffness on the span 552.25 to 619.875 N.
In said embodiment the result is 160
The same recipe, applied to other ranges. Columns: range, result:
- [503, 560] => 151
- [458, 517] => 165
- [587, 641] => 155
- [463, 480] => 175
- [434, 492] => 177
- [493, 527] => 133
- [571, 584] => 152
